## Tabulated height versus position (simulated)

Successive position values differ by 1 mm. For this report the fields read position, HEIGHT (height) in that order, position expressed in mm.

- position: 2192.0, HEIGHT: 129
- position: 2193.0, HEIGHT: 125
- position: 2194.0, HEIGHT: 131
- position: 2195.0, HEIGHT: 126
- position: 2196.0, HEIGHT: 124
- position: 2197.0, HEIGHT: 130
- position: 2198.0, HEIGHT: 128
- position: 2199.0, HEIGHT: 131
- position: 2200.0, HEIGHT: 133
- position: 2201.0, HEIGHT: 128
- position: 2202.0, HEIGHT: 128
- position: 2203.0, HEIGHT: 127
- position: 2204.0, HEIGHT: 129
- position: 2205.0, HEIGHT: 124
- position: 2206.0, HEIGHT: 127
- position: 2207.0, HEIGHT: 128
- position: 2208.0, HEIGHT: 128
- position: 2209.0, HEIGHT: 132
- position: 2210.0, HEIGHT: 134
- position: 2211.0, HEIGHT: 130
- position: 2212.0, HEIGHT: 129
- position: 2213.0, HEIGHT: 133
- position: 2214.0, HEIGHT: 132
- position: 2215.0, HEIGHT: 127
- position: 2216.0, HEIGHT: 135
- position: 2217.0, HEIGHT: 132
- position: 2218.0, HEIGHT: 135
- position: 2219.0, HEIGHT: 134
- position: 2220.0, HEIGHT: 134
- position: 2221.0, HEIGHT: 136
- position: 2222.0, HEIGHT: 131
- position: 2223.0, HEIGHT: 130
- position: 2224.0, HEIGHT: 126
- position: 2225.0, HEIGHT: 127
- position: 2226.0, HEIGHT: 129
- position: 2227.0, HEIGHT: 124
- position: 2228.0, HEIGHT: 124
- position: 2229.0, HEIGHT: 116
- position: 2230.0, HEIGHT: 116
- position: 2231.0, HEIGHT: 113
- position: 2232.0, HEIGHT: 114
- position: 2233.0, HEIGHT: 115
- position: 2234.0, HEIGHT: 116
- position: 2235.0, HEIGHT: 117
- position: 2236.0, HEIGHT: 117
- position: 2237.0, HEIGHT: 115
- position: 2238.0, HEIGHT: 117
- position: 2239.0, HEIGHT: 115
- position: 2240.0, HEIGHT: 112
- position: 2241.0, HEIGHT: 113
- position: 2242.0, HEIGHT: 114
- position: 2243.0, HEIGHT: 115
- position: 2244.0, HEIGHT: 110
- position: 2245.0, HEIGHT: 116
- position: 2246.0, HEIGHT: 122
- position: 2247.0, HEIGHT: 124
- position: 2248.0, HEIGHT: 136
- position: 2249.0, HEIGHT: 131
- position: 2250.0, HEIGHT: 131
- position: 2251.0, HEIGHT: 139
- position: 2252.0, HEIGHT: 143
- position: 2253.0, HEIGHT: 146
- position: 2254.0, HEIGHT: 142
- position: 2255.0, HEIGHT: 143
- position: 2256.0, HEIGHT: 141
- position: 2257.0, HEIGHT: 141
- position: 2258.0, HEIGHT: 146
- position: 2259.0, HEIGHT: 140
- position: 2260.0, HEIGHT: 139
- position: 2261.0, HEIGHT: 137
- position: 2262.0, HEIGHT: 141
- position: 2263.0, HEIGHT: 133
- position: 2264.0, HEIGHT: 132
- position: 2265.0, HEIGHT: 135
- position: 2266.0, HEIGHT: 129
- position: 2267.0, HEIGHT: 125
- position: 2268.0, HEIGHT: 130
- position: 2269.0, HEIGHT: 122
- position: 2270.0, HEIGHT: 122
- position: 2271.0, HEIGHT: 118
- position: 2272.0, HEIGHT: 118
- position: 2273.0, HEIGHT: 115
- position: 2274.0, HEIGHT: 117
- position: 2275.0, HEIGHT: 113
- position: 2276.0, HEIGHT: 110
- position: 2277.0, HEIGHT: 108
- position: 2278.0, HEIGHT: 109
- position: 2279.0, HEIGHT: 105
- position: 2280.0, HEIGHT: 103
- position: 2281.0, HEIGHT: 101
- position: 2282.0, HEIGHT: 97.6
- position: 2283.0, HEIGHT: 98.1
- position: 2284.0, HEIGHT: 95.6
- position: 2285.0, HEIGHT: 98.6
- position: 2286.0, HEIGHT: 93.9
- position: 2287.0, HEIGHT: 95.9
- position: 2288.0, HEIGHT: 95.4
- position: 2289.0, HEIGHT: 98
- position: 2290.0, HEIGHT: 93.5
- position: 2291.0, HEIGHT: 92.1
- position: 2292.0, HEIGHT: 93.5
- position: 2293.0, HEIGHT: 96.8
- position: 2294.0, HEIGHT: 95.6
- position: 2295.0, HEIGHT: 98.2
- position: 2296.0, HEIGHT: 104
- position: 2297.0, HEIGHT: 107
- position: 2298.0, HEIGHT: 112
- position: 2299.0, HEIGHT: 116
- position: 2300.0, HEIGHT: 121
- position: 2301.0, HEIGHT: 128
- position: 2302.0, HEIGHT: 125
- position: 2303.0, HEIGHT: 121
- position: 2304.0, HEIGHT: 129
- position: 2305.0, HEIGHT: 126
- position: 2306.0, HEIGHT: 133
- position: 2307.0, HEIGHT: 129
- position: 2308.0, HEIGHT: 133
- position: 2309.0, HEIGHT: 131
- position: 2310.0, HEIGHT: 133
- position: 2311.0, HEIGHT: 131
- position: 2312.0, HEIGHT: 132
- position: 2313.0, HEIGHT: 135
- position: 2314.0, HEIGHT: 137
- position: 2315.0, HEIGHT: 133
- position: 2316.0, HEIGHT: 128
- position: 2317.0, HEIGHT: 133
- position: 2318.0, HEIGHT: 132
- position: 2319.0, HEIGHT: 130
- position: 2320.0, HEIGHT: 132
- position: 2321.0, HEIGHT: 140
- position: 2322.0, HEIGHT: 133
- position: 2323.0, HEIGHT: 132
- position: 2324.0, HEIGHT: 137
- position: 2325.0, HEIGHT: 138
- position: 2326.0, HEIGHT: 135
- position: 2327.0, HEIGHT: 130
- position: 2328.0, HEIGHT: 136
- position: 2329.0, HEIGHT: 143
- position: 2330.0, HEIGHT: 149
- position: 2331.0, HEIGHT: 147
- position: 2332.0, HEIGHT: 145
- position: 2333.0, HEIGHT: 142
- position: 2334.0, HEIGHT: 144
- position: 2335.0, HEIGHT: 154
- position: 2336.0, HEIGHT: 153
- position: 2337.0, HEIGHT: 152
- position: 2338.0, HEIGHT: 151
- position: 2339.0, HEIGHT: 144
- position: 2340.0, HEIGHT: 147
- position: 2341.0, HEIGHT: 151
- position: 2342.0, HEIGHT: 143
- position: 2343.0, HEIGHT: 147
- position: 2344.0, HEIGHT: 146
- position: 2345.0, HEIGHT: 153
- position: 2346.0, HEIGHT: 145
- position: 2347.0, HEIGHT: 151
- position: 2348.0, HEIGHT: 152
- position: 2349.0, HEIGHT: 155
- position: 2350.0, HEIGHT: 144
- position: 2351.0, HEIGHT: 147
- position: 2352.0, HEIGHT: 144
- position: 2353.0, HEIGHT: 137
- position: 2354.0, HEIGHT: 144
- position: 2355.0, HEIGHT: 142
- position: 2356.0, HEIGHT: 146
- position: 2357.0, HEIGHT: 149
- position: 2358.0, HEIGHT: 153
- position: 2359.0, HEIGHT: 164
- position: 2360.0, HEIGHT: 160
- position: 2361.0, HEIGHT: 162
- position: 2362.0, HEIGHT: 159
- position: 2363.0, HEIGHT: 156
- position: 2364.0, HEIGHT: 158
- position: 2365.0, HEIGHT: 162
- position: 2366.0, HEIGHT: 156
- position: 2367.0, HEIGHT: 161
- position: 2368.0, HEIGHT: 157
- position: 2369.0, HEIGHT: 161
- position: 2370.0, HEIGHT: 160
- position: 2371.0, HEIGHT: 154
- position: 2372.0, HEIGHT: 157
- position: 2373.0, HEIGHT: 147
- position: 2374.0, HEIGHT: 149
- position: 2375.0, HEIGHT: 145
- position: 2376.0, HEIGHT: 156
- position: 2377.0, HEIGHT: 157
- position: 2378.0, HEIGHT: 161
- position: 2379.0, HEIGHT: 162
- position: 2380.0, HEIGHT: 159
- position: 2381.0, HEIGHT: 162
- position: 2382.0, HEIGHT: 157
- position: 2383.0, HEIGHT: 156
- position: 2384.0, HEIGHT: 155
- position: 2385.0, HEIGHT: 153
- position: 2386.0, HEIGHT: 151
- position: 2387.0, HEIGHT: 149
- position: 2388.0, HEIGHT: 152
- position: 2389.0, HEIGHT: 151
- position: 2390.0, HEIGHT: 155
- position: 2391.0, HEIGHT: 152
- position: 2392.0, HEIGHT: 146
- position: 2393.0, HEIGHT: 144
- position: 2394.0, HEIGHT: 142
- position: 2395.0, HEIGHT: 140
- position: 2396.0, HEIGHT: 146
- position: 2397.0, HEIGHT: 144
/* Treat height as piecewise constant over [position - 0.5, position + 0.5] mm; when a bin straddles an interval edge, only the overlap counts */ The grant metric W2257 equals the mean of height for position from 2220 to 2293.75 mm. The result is 119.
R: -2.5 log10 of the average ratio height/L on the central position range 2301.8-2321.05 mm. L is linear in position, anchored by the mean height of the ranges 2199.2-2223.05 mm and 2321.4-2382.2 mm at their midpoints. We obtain 0.105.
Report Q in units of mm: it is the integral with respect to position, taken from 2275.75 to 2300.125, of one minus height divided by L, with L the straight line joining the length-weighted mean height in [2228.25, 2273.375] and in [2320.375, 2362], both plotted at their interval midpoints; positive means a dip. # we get 6.0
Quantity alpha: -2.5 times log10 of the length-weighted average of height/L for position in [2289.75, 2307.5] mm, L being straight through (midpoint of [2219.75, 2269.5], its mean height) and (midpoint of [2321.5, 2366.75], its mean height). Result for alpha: 0.22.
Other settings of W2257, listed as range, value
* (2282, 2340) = 125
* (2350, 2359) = 146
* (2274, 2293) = 100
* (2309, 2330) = 134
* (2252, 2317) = 120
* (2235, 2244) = 115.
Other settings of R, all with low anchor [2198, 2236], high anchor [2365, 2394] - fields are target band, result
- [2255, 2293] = 0.177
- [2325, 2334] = 0.038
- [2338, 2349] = 0.000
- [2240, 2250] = 0.099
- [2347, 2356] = 0.027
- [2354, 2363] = -0.022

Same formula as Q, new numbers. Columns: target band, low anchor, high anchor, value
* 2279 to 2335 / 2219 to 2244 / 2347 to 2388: 7.23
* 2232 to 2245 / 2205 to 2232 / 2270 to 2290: 0.64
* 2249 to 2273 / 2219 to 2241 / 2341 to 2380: -1.00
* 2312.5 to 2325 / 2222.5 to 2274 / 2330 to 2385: 0.81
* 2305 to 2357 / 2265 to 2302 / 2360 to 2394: -3.46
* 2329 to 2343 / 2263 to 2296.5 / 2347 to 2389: -1.06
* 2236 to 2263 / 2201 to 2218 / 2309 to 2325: 0.35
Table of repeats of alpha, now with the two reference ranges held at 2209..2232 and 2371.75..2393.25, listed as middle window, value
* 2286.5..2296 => 0.405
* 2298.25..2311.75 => 0.115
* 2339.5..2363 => -0.008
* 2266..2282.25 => 0.195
